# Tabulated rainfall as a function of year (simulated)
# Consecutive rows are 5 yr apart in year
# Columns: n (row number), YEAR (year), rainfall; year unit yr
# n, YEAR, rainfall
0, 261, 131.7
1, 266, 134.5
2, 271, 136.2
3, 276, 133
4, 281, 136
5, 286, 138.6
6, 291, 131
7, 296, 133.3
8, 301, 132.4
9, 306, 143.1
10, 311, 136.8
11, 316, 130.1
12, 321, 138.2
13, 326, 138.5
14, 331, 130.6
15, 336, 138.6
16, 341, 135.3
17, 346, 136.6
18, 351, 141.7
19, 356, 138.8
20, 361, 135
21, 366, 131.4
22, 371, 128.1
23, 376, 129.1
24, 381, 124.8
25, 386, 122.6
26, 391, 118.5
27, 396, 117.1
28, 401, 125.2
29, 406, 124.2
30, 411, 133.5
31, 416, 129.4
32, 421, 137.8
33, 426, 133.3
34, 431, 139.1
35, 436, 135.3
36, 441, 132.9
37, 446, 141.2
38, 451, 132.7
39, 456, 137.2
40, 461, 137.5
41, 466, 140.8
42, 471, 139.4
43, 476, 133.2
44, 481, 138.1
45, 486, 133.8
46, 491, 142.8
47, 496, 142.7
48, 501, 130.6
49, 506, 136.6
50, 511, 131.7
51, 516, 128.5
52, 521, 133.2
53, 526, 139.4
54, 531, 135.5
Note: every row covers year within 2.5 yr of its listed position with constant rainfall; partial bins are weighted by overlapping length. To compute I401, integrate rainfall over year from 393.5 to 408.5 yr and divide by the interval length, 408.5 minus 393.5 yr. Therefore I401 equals 122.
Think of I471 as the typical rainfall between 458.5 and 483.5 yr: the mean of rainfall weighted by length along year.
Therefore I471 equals 138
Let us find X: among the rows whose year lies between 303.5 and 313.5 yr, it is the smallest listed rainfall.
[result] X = 136.8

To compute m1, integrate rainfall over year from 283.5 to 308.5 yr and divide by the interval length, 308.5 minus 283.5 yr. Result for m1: 136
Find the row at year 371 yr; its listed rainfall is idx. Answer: 128.1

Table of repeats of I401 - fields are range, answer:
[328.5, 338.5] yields 135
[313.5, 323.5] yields 134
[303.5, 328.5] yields 137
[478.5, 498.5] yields 139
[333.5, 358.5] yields 138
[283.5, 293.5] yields 135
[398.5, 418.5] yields 128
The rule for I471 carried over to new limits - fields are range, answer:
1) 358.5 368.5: 133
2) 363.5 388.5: 127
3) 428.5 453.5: 136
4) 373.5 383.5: 127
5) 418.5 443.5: 136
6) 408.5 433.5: 135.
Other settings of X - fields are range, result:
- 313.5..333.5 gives 130.1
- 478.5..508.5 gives 130.6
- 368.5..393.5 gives 118.5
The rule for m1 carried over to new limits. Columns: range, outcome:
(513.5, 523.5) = 131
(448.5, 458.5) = 135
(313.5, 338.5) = 135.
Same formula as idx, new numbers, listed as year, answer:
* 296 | 133.3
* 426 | 133.3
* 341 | 135.3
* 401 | 125.2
